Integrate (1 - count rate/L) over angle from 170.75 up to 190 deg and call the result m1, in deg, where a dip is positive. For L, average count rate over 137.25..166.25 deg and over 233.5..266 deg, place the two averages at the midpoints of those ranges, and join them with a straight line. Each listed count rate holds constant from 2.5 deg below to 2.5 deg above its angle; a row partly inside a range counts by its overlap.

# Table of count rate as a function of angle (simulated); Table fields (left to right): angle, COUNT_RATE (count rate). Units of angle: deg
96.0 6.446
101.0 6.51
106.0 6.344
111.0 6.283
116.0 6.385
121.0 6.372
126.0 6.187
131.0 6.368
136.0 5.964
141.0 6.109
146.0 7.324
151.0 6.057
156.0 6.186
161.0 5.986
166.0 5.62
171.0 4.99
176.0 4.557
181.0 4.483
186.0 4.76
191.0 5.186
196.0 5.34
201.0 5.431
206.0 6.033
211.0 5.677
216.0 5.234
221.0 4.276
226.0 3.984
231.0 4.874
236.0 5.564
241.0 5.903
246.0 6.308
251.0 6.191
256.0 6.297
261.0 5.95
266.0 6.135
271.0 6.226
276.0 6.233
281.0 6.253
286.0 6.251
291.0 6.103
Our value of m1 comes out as 4.63 deg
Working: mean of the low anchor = 6.25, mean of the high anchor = 6.04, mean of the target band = 4.7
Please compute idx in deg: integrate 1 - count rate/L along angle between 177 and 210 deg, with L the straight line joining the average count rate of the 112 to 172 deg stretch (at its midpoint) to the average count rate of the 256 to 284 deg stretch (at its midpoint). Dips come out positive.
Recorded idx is 5.2 deg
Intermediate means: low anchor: 6.16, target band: 5.2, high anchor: 6.17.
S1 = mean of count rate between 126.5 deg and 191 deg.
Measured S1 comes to 5.7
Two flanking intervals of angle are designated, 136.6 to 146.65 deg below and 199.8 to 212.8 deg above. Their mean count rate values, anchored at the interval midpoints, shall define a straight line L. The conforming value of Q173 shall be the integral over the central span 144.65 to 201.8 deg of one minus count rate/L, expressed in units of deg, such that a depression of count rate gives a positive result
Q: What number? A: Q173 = 6.2 deg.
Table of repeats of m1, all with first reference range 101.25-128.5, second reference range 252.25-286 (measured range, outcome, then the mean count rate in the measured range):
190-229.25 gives 6.9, 5.14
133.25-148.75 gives -0.4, 6.46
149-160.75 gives 0.4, 6.1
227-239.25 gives 2.2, 5.11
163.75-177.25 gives 2.6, 5.09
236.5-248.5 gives 0.4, 6.02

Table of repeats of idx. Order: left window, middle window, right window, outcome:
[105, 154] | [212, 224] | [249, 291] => 2.70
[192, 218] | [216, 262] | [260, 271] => 3.19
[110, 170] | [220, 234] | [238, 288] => 3.96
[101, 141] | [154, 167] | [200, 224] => -0.24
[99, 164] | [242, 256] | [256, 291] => -0.05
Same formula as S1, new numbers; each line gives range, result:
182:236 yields 5.09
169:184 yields 4.67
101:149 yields 6.37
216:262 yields 5.45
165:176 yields 5.09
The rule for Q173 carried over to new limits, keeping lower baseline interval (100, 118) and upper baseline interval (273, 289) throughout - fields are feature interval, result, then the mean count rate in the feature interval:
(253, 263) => 0.20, 6.14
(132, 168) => 0.83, 6.19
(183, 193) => 2.17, 4.94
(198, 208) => 0.96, 5.7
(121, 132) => 0.12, 6.29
